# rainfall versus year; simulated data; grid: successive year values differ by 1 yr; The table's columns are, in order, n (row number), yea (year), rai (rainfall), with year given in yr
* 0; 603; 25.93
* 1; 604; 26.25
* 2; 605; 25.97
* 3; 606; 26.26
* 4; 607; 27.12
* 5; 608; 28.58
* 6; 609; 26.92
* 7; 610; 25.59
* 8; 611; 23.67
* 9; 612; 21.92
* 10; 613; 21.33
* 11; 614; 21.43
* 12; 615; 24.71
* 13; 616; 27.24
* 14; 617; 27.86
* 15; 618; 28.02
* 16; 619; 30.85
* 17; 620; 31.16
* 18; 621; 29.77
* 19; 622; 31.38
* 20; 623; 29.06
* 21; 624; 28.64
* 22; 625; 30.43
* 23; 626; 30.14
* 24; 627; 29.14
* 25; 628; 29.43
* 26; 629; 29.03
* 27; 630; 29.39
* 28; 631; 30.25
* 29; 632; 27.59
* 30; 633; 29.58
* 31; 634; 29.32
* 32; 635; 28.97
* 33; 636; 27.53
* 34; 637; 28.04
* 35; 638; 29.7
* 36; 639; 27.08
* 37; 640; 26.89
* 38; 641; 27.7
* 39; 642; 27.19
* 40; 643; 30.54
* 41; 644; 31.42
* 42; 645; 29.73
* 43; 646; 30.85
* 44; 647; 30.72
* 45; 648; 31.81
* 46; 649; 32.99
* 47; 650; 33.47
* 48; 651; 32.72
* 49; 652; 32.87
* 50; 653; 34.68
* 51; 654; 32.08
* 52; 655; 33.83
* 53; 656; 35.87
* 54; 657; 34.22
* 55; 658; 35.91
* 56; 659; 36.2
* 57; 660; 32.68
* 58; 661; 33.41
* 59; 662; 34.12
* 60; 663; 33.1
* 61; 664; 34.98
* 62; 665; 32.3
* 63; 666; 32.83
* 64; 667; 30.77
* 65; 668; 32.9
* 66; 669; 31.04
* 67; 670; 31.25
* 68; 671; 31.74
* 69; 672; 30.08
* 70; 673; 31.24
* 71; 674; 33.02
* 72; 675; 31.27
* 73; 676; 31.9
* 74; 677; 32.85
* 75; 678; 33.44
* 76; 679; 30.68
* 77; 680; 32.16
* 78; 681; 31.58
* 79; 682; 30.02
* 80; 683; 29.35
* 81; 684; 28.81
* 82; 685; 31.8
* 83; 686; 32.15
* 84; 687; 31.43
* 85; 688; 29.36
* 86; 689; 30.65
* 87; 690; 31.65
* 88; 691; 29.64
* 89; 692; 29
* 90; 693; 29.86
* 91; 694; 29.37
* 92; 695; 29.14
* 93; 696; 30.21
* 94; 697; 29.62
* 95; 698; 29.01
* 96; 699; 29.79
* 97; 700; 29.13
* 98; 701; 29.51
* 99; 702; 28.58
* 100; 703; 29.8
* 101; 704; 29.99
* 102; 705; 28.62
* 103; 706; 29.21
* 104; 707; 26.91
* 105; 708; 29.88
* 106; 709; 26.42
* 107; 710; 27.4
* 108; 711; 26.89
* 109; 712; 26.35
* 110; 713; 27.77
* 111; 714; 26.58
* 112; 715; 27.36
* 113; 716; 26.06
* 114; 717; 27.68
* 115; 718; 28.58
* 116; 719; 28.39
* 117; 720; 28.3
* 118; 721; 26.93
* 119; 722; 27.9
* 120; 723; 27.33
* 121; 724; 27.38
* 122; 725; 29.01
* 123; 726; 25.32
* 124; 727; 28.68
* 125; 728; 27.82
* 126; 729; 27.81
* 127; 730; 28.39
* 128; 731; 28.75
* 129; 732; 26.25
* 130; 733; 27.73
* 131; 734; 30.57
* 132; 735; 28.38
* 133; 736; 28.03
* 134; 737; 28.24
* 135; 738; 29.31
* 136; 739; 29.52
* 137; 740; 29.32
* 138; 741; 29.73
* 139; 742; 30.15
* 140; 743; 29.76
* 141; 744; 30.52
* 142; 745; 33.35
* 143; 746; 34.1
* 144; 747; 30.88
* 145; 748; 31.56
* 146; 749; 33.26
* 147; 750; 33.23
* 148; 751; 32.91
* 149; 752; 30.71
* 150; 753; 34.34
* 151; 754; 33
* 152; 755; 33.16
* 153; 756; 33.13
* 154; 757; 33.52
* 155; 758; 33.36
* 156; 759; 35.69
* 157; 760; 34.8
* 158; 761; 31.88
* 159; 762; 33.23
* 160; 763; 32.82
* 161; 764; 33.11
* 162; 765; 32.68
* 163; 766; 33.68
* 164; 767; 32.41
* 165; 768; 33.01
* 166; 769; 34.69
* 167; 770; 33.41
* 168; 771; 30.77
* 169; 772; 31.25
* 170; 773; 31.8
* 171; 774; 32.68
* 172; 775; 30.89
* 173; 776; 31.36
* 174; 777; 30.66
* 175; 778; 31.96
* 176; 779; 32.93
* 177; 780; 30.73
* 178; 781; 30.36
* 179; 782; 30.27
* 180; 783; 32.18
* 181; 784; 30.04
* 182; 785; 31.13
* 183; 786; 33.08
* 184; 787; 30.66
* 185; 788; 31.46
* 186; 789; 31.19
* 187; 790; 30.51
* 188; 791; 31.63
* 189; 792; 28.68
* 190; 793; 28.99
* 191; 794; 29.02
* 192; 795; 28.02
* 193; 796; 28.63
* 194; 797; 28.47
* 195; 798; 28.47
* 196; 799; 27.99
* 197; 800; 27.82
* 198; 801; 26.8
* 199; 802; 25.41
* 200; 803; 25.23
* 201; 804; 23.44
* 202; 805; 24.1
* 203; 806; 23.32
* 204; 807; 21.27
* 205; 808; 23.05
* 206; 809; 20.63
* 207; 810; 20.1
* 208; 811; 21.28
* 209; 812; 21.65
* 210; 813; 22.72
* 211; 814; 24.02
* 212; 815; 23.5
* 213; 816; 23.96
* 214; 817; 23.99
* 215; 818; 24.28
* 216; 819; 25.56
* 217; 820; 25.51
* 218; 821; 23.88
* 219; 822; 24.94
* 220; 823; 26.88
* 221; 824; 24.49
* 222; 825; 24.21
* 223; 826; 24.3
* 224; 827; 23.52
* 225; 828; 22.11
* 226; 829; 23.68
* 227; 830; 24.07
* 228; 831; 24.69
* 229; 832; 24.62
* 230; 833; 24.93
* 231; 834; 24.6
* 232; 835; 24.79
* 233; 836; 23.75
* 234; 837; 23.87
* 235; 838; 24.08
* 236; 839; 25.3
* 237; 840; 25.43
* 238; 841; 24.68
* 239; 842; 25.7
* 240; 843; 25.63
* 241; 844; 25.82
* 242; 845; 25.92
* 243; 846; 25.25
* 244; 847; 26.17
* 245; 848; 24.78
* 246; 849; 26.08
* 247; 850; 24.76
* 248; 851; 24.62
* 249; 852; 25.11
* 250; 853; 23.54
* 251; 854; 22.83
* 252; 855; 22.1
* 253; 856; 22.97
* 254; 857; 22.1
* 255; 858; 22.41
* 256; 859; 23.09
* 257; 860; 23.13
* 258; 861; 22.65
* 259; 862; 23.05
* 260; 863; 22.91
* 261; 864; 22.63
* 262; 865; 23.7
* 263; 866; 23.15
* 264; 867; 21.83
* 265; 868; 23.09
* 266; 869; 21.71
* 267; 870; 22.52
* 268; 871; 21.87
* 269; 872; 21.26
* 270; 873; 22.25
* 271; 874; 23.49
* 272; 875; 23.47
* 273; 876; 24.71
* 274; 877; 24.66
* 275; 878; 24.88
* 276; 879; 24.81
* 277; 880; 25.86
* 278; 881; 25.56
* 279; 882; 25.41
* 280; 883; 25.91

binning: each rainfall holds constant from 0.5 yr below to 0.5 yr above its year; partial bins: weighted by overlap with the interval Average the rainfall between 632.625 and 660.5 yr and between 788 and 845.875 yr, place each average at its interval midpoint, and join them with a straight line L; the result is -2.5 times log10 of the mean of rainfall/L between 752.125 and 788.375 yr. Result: -0.202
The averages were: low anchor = 31.2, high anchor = 25.2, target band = 32.4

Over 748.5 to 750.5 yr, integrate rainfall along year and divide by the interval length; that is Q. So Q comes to 33.2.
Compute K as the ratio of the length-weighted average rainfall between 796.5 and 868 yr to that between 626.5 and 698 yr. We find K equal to 0.78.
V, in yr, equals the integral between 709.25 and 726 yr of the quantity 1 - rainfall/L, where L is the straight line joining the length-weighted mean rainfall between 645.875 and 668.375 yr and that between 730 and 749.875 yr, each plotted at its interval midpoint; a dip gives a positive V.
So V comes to 1.88 yr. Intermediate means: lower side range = 33.3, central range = 27.4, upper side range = 30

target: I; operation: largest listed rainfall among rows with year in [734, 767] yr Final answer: 35.69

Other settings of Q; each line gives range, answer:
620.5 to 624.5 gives 29.7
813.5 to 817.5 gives 23.9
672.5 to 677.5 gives 32.1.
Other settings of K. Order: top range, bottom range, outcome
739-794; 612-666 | 1.05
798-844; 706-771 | 0.81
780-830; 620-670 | 0.84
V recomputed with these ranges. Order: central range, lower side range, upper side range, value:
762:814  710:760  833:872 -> -3.5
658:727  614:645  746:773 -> 1.7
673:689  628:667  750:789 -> 0.2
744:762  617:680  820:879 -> -3.7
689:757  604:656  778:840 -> -4.6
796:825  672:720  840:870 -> 1.1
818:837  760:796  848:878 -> 1.6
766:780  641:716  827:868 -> -2.6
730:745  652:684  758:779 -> 1.6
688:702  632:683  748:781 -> 1.0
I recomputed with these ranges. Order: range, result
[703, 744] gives 30.57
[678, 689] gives 33.44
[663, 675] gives 34.98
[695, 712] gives 30.21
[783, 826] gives 33.08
